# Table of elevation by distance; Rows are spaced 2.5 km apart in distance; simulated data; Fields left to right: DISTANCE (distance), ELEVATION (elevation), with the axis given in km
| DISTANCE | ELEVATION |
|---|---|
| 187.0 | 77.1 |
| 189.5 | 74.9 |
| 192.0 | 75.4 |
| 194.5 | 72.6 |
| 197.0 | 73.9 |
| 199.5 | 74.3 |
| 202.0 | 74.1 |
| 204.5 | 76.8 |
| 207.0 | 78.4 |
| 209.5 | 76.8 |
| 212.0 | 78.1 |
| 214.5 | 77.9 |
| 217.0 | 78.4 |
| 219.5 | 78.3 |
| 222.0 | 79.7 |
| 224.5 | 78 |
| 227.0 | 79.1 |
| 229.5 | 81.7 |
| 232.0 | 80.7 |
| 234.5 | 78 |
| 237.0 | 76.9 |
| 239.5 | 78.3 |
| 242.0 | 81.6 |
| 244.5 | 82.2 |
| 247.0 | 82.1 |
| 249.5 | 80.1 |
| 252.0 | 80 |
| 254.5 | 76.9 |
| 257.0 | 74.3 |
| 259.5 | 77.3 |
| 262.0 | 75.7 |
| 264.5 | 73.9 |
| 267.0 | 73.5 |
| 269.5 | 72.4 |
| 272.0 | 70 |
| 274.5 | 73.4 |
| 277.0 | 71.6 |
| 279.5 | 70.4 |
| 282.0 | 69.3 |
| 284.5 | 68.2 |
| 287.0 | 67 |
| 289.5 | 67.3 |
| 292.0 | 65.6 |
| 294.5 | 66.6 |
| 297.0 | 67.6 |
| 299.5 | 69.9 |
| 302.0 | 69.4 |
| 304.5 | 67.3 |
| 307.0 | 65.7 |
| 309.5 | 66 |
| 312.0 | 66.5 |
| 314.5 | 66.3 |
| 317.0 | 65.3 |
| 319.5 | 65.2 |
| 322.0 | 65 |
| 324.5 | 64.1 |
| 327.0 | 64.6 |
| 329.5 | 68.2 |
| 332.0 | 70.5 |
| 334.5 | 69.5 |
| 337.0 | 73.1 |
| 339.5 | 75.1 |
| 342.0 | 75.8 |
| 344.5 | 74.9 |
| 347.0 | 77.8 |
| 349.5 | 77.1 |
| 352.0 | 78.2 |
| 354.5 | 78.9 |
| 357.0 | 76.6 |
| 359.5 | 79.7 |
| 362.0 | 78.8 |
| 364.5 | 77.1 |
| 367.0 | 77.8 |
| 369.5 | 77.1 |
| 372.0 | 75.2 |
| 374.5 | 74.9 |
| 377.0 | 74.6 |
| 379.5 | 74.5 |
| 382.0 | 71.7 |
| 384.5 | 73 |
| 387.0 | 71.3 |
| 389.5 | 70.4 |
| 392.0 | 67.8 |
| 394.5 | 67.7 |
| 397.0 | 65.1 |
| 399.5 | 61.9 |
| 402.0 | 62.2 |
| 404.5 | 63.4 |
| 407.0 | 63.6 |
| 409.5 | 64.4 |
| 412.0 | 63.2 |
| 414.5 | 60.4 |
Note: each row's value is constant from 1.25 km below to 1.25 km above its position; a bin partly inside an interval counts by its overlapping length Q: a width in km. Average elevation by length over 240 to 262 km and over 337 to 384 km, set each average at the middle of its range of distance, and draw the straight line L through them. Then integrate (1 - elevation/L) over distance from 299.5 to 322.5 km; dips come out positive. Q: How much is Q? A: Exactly 3.27 km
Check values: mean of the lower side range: 79.1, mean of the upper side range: 76.3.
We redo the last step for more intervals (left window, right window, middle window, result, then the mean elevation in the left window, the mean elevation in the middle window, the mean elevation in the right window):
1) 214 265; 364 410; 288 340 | 4.84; 78.7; 67.5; 70.2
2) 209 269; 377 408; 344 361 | -1.69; 78.3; 77.7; 68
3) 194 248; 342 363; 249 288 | 2.34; 78.1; 73.3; 77.6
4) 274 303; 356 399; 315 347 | 0.68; 68.7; 69.5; 73.5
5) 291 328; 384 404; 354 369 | -2.53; 66.4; 78.1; 67.1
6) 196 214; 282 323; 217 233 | -1.12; 76.2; 79.5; 66.9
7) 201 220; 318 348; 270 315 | 2.64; 77.4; 68.3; 70.2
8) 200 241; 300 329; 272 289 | 0.15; 78.1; 69.9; 66.1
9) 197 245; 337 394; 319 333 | 1.80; 78.2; 66.2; 75.2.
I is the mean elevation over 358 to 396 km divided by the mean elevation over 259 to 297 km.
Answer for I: 1.0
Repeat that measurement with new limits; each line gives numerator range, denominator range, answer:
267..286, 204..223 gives 0.91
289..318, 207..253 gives 0.84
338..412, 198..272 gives 0.93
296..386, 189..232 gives 0.93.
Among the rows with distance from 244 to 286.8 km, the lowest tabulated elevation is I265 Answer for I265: 68.2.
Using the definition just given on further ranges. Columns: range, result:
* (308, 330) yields 64.1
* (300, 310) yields 65.7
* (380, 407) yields 61.9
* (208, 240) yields 76.8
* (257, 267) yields 73.5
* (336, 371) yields 73.1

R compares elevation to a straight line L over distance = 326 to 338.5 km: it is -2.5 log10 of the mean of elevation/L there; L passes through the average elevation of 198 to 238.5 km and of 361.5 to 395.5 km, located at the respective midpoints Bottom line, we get 0.08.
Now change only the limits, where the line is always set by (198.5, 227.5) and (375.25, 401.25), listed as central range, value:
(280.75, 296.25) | 0.10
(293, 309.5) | 0.09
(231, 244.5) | -0.04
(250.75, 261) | -0.02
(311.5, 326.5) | 0.12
